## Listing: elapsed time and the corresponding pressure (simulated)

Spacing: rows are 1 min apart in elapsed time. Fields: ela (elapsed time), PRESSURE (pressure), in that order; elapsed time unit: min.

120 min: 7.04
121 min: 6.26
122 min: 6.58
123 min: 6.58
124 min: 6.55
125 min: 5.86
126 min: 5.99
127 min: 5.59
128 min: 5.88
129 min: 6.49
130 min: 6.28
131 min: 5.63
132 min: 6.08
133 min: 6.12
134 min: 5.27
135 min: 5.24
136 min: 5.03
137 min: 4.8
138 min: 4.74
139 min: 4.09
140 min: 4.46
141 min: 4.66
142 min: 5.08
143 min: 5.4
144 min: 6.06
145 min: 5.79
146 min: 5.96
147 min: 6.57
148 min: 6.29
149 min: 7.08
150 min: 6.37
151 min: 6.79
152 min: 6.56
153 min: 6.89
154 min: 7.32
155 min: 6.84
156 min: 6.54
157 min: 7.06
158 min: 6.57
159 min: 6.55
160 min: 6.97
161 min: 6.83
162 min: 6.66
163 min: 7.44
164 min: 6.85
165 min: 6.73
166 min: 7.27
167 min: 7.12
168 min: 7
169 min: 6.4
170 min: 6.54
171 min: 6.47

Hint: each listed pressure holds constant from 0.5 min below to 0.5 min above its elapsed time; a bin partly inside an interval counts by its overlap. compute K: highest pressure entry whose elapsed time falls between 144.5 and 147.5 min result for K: 6.57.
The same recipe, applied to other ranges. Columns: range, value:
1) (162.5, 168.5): 7.44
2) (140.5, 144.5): 6.06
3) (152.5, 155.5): 7.32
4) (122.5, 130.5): 6.58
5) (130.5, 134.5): 6.12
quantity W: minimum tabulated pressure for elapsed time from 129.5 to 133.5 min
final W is 5.63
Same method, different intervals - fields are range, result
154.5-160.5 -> 6.54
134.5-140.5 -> 4.09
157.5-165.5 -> 6.55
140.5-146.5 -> 4.66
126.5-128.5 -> 5.59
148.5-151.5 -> 6.37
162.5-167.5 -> 6.73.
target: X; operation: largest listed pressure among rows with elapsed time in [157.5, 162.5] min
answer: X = 6.97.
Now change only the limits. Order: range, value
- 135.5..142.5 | 5.08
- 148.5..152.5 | 7.08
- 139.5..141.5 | 4.66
